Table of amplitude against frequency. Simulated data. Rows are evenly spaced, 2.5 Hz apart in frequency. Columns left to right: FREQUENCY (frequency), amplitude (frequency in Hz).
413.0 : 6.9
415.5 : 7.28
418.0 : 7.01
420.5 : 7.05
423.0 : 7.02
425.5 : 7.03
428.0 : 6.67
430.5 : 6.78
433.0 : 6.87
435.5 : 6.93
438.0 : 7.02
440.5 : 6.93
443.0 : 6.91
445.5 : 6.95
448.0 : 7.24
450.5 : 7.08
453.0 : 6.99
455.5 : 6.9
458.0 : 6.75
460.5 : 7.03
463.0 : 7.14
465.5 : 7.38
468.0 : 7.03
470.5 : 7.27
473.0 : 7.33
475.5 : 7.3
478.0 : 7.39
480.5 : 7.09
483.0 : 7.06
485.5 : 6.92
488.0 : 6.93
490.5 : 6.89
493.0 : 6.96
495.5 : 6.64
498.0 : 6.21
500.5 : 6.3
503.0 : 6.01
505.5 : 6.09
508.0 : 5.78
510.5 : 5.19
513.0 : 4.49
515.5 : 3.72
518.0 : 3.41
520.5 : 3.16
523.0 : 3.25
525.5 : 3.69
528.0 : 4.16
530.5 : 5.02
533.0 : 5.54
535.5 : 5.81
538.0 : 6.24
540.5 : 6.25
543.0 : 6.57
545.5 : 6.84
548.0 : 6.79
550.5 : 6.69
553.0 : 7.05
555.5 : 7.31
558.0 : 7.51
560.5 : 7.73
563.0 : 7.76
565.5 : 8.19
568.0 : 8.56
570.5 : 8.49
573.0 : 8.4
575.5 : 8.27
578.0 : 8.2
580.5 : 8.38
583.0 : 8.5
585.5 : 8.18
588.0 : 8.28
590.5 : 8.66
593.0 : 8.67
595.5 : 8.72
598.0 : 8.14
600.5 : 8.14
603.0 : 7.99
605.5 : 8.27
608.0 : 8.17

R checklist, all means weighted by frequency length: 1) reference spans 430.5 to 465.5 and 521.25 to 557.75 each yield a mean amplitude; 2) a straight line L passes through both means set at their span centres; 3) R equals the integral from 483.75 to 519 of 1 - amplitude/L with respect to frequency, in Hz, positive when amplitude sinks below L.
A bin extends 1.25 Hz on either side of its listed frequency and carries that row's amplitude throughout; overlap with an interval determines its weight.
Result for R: 2.58 Hz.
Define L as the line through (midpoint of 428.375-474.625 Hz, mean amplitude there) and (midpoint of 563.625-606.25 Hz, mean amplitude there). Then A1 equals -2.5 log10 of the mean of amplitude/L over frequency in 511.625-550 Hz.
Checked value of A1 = 0.481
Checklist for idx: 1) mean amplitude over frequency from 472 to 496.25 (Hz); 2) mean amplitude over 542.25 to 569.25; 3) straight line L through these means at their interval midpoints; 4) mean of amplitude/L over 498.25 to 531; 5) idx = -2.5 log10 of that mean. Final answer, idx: 0.47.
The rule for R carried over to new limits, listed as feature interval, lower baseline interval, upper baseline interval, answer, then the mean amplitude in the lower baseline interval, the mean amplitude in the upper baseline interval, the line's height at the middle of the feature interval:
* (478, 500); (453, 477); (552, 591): 1.5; 7.12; 8.09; 7.34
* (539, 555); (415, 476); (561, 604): 2.5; 7.03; 8.32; 7.98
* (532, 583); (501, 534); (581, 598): -4.6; 4.61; 8.47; 6.75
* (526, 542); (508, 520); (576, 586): 0.3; 4.3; 8.32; 5.5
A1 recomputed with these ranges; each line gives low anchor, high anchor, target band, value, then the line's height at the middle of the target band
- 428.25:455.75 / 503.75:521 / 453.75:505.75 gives -0.21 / 5.72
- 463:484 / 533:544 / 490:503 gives 0.05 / 6.84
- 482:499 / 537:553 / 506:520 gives 0.43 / 6.72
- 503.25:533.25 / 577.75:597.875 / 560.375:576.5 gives -0.13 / 7.34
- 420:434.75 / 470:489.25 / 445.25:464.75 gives 0.00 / 7.03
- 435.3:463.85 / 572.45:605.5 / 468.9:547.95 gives 0.27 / 7.56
